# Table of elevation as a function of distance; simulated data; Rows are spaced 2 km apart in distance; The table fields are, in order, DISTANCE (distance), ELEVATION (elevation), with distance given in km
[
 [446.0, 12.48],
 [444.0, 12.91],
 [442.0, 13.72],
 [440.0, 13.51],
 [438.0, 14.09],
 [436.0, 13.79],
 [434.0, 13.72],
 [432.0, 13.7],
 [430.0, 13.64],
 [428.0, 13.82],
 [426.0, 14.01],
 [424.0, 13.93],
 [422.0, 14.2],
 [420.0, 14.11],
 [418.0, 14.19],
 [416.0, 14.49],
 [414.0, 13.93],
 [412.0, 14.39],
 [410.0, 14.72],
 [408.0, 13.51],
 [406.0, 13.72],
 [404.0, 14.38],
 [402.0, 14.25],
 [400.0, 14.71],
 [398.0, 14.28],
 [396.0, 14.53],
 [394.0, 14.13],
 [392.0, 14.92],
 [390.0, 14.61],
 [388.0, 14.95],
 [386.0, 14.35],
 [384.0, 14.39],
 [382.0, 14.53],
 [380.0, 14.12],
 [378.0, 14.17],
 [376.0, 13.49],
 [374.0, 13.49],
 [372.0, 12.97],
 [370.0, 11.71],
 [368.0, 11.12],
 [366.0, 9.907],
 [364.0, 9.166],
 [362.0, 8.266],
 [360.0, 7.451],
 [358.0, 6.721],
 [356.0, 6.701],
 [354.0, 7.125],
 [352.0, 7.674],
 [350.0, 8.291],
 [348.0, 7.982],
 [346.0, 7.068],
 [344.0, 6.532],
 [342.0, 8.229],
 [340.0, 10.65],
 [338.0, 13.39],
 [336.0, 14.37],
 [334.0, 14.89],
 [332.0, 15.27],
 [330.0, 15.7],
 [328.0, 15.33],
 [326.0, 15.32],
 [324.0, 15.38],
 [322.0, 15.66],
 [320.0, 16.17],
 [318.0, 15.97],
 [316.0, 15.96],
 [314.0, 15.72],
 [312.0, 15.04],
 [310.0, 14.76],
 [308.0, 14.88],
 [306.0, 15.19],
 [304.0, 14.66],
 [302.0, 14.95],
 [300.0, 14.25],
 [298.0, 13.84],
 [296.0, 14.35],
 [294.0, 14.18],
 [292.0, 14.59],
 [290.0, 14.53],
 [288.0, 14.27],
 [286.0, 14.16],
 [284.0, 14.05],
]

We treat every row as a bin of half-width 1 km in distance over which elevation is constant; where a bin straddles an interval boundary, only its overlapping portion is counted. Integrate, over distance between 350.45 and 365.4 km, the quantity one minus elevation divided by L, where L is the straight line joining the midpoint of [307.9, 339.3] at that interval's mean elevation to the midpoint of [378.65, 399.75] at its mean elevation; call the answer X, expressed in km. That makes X 7.2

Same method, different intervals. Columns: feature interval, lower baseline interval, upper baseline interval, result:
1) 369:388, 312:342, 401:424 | 0.8 km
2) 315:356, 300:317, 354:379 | 2.7 km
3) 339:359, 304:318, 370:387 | 9.4 km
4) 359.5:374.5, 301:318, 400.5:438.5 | 4.2 km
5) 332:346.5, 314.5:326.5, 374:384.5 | 3.9 km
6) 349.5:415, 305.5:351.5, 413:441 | 6.3 km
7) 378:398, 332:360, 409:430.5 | -4.0 km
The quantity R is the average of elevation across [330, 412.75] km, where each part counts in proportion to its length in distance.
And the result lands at 12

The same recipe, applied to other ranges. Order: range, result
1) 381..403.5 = 14.5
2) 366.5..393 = 13.7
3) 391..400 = 14.5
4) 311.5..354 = 12.7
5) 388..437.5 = 14.2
